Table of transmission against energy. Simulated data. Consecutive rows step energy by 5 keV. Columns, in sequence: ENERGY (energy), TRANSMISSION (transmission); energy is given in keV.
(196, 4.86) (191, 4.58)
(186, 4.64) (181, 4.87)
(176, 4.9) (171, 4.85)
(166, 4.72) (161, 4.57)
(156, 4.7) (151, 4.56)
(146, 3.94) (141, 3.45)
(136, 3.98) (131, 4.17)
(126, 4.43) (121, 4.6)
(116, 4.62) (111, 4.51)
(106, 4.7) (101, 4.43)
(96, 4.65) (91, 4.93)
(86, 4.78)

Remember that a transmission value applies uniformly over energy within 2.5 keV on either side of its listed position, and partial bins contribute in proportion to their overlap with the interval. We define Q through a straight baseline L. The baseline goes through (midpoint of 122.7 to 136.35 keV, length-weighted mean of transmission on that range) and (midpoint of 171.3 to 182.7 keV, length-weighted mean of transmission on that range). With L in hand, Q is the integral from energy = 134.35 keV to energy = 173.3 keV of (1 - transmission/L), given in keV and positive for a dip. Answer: 1.9 keV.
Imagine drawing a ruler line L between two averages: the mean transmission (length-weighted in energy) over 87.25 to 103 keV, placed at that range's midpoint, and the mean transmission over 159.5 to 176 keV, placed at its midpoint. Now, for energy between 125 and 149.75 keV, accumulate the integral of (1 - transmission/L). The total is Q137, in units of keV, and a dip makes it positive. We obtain 3.81 keV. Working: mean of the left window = 4.69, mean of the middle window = 4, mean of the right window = 4.75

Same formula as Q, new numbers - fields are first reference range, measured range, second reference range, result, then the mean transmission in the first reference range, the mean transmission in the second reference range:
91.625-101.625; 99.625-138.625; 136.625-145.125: -2.7 keV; 4.63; 3.66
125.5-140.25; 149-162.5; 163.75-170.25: -0.3 keV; 4.07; 4.75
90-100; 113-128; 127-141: -1.1 keV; 4.71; 4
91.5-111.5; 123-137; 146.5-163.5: 1.0 keV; 4.61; 4.53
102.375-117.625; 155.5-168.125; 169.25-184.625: 0.4 keV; 4.6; 4.86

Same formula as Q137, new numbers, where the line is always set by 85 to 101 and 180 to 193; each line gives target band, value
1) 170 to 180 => -0.4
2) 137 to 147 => 2.1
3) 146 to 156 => 0.6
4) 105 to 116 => 0.3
